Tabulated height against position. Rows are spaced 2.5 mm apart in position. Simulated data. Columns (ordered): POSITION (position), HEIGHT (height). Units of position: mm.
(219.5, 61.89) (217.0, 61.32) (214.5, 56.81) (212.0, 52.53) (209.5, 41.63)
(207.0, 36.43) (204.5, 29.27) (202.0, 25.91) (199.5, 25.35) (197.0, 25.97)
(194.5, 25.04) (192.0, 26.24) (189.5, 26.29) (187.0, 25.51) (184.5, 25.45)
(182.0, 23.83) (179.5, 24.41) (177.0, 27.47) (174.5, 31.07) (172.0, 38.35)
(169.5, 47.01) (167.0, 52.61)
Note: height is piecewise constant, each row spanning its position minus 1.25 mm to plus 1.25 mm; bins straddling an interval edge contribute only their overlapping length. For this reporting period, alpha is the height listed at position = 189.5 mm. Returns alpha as 26.29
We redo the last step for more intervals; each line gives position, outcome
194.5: 25.04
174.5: 31.07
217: 61.32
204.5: 29.27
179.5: 24.41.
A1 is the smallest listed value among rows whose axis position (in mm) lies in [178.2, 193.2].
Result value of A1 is 23.83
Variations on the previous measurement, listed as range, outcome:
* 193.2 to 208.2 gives 25.04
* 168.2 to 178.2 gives 27.47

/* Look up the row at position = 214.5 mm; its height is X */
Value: 56.81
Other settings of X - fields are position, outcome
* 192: 26.24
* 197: 25.97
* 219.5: 61.89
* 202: 25.91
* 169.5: 47.01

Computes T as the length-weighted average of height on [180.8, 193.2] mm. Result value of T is 25.5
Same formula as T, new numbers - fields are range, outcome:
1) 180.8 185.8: 24.7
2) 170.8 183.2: 29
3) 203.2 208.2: 32.7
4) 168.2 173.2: 42.8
